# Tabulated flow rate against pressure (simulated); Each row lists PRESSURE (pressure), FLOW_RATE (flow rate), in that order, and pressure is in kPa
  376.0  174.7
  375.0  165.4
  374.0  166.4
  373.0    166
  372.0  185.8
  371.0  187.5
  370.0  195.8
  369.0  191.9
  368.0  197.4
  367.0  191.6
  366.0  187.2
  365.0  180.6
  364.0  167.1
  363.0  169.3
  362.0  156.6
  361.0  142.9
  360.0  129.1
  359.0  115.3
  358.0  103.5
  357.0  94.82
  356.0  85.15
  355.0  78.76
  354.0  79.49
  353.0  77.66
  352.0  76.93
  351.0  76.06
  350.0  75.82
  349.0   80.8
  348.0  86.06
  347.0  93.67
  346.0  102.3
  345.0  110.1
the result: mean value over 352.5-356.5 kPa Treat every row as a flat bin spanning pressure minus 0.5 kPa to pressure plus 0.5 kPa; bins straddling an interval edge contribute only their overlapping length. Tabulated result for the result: 80.3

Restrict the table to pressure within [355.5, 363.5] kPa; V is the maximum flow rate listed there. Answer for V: 169.3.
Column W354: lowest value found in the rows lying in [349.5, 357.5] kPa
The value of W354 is 75.82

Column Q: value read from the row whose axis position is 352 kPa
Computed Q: 76.93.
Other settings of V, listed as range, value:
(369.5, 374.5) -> 195.8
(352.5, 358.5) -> 103.5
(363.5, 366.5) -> 187.2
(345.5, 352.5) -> 102.3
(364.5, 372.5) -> 197.4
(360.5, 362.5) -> 156.6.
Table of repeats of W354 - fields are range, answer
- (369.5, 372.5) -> 185.8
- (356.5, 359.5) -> 94.82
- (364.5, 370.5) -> 180.6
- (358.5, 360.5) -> 115.3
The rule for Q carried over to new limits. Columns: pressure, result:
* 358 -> 103.5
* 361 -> 142.9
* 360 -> 129.1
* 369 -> 191.9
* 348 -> 86.06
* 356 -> 85.15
